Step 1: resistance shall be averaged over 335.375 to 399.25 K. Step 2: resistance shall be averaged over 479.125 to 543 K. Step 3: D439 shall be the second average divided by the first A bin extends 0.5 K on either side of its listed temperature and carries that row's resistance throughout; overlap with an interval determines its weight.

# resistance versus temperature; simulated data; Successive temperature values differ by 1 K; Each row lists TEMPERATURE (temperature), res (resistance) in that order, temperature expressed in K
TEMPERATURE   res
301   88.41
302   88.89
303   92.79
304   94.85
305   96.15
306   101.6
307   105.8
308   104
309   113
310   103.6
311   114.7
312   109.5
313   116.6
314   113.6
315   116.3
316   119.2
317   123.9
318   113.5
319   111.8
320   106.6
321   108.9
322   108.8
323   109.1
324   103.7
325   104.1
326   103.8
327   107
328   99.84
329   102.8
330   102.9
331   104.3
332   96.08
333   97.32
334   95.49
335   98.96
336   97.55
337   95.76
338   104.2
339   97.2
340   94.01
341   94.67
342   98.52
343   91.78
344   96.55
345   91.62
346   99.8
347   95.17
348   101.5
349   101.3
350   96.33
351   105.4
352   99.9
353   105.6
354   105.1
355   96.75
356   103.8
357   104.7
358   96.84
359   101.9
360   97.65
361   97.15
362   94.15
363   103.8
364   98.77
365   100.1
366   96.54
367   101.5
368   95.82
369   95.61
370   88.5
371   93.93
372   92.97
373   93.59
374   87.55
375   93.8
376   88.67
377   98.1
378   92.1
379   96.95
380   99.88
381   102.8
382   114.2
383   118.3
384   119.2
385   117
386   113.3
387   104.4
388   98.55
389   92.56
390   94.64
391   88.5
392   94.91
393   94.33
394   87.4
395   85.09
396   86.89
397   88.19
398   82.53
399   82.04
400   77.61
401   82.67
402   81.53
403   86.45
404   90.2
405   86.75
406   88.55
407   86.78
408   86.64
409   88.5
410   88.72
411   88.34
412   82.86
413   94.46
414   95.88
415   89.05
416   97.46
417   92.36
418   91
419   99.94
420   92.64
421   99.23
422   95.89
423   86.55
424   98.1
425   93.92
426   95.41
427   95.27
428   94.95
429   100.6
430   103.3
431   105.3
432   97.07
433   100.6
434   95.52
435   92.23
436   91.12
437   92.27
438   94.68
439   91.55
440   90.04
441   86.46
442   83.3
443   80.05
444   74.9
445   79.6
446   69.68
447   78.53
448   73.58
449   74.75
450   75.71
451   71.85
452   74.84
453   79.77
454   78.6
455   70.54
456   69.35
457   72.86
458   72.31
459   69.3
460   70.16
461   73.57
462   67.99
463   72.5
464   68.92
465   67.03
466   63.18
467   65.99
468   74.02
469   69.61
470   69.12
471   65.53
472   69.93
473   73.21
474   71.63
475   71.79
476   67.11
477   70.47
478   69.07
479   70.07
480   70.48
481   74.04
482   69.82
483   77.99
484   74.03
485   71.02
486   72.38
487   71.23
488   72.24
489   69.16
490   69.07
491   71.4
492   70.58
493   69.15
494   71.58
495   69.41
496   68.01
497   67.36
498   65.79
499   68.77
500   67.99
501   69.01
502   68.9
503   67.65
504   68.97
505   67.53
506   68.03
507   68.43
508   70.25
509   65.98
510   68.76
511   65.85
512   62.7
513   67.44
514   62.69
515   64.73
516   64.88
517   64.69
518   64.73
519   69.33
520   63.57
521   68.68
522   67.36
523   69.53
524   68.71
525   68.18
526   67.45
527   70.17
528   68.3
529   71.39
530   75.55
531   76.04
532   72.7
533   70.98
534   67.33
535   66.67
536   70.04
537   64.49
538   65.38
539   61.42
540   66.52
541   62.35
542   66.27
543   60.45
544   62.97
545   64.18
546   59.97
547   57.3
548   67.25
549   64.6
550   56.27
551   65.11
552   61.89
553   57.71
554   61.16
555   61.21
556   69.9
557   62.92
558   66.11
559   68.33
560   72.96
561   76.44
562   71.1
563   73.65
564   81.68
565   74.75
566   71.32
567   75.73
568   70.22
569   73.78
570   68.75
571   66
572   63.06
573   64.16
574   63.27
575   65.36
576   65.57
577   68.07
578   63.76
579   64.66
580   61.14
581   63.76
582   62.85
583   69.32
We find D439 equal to 0.70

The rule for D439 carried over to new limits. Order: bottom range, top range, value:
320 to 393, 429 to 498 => 0.76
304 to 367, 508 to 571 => 0.65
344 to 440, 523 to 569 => 0.71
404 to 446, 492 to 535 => 0.74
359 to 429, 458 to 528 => 0.73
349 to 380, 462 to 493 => 0.72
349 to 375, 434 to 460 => 0.81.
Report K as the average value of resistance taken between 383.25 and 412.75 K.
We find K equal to 91.5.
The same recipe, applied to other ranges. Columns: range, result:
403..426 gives 91.5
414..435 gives 96.1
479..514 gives 69.4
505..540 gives 67.7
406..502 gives 79.6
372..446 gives 93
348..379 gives 97.6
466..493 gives 70.6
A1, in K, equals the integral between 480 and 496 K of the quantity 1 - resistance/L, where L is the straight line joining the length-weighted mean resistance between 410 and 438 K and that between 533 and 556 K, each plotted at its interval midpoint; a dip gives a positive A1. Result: 1.39 K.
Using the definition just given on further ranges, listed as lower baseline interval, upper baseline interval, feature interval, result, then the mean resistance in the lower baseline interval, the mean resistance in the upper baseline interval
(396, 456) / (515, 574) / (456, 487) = 3.6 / 87.8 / 67.2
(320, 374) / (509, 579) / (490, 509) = 1.4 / 99.4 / 67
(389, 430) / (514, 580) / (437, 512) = 6.9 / 90.5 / 67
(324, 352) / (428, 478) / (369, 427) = -3.4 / 99.1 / 78.5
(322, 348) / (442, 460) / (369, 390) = -2.4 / 99.5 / 74.6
